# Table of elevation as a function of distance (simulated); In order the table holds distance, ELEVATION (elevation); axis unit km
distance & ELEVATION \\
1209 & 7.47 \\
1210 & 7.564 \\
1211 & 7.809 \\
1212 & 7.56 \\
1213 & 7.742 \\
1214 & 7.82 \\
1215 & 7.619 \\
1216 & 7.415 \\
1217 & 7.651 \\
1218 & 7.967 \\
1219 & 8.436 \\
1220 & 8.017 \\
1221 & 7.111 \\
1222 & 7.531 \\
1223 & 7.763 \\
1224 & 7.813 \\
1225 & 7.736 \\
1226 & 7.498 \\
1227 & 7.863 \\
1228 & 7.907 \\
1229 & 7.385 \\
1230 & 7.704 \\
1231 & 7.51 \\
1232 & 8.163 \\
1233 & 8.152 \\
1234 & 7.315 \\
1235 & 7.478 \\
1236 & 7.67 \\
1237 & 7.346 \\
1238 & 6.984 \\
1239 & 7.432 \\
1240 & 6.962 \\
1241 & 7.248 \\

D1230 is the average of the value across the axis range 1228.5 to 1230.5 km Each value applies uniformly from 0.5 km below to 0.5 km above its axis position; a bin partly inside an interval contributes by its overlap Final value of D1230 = 7.54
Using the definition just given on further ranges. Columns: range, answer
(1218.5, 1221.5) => 7.85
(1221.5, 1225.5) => 7.71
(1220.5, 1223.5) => 7.47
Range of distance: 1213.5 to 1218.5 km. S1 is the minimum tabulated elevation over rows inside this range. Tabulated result 7.415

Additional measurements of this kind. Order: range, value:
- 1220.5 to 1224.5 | 7.111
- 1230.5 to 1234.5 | 7.315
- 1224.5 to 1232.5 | 7.385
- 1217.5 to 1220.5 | 7.967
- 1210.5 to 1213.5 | 7.56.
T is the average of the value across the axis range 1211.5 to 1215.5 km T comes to 7.69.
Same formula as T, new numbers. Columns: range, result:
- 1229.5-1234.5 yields 7.77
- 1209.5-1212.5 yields 7.64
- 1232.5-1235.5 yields 7.65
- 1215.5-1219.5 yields 7.87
